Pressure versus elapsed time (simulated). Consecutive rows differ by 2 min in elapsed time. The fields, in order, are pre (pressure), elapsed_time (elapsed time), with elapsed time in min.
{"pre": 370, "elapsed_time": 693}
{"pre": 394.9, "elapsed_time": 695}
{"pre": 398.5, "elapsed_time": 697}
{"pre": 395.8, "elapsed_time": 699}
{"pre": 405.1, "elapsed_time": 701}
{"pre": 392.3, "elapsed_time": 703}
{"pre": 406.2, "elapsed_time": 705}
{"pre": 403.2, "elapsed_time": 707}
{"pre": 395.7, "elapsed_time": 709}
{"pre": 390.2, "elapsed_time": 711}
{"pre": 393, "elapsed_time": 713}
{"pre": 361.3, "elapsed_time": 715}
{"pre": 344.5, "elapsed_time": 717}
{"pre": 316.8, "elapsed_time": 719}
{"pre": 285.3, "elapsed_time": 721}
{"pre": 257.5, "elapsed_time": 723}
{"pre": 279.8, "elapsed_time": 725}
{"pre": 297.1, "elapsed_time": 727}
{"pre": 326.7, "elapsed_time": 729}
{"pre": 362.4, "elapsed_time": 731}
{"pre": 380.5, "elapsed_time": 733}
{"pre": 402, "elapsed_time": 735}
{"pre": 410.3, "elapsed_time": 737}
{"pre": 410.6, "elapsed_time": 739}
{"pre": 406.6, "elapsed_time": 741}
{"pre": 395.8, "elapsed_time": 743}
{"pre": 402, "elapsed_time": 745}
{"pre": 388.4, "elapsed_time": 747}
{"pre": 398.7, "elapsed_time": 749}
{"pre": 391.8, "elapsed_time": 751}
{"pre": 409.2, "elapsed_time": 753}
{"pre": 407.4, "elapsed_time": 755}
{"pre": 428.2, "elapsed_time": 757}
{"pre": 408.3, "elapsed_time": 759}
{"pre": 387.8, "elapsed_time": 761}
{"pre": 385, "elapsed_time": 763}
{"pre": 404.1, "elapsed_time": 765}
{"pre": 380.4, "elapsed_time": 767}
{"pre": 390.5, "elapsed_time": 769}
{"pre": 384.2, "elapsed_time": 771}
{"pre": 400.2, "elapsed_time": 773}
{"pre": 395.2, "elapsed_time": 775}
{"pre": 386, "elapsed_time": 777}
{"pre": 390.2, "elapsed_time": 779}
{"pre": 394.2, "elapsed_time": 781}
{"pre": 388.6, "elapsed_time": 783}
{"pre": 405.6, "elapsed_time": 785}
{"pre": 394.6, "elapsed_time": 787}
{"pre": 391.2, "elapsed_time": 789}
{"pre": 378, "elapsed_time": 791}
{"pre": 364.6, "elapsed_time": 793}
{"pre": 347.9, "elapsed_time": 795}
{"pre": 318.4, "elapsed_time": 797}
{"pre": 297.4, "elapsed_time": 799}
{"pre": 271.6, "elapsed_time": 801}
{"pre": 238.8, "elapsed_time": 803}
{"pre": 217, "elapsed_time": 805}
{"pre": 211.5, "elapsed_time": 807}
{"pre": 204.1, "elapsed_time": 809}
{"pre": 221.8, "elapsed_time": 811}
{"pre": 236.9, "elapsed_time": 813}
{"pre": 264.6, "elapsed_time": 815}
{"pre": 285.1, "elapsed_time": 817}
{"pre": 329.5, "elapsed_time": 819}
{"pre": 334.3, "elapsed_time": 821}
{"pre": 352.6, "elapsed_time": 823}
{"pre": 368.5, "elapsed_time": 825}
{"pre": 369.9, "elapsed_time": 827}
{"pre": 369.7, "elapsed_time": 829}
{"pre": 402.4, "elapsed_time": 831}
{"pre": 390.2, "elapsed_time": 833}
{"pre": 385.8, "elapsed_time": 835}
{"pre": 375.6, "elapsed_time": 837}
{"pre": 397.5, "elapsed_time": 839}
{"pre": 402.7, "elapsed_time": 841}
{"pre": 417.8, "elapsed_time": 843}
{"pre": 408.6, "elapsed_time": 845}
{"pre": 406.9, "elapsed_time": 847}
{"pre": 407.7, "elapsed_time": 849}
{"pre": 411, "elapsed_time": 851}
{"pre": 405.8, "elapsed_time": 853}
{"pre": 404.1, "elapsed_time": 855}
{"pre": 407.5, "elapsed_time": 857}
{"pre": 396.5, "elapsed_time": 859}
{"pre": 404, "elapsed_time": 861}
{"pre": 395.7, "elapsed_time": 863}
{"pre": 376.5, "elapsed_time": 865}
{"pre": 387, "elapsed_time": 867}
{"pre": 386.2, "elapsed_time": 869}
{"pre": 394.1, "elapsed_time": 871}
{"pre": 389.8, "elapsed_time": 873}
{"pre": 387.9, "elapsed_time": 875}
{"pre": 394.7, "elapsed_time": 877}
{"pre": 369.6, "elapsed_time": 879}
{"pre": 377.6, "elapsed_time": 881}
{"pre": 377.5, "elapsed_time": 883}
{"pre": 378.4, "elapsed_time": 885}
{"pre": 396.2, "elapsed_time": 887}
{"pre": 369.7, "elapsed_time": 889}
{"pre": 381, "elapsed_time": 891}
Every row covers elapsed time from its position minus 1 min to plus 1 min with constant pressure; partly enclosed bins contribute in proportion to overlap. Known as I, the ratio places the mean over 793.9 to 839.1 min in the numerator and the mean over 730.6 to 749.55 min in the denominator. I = 0.8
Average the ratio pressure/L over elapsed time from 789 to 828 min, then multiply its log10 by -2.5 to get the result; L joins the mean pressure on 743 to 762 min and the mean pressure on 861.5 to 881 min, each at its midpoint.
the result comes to 0.306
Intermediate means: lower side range 402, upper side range 387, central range 298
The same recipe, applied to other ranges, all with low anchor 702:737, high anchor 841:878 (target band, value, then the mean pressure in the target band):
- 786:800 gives 0.06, 356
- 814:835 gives 0.12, 349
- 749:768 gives -0.09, 400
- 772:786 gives -0.06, 394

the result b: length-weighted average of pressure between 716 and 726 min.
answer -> 297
